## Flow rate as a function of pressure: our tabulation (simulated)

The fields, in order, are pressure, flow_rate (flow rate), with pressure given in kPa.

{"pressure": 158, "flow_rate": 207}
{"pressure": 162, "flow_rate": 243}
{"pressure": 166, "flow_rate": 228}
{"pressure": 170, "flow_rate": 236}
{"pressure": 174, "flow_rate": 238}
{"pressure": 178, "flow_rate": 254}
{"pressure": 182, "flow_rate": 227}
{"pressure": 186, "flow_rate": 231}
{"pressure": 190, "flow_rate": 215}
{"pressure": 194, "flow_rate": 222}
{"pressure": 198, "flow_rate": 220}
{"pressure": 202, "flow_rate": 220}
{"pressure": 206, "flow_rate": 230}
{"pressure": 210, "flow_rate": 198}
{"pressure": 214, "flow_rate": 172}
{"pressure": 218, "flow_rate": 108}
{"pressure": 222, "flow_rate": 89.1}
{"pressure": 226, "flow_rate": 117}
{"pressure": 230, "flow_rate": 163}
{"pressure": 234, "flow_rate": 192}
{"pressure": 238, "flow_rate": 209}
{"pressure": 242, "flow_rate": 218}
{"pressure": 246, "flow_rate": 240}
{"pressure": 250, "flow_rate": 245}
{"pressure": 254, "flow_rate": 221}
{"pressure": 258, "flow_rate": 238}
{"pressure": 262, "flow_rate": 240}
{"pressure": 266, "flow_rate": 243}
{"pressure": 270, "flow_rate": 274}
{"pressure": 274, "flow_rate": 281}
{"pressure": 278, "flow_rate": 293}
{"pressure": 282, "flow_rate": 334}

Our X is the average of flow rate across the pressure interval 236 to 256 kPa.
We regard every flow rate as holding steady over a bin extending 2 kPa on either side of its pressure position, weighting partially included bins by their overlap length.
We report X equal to 227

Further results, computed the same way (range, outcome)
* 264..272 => 258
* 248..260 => 235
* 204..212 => 214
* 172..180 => 246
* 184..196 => 223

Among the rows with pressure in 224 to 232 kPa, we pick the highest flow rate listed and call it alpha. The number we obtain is 163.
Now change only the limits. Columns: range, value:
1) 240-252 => 245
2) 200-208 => 230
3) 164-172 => 236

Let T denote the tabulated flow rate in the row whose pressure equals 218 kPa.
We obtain 108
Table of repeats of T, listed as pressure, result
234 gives 192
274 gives 281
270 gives 274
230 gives 163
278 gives 293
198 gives 220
